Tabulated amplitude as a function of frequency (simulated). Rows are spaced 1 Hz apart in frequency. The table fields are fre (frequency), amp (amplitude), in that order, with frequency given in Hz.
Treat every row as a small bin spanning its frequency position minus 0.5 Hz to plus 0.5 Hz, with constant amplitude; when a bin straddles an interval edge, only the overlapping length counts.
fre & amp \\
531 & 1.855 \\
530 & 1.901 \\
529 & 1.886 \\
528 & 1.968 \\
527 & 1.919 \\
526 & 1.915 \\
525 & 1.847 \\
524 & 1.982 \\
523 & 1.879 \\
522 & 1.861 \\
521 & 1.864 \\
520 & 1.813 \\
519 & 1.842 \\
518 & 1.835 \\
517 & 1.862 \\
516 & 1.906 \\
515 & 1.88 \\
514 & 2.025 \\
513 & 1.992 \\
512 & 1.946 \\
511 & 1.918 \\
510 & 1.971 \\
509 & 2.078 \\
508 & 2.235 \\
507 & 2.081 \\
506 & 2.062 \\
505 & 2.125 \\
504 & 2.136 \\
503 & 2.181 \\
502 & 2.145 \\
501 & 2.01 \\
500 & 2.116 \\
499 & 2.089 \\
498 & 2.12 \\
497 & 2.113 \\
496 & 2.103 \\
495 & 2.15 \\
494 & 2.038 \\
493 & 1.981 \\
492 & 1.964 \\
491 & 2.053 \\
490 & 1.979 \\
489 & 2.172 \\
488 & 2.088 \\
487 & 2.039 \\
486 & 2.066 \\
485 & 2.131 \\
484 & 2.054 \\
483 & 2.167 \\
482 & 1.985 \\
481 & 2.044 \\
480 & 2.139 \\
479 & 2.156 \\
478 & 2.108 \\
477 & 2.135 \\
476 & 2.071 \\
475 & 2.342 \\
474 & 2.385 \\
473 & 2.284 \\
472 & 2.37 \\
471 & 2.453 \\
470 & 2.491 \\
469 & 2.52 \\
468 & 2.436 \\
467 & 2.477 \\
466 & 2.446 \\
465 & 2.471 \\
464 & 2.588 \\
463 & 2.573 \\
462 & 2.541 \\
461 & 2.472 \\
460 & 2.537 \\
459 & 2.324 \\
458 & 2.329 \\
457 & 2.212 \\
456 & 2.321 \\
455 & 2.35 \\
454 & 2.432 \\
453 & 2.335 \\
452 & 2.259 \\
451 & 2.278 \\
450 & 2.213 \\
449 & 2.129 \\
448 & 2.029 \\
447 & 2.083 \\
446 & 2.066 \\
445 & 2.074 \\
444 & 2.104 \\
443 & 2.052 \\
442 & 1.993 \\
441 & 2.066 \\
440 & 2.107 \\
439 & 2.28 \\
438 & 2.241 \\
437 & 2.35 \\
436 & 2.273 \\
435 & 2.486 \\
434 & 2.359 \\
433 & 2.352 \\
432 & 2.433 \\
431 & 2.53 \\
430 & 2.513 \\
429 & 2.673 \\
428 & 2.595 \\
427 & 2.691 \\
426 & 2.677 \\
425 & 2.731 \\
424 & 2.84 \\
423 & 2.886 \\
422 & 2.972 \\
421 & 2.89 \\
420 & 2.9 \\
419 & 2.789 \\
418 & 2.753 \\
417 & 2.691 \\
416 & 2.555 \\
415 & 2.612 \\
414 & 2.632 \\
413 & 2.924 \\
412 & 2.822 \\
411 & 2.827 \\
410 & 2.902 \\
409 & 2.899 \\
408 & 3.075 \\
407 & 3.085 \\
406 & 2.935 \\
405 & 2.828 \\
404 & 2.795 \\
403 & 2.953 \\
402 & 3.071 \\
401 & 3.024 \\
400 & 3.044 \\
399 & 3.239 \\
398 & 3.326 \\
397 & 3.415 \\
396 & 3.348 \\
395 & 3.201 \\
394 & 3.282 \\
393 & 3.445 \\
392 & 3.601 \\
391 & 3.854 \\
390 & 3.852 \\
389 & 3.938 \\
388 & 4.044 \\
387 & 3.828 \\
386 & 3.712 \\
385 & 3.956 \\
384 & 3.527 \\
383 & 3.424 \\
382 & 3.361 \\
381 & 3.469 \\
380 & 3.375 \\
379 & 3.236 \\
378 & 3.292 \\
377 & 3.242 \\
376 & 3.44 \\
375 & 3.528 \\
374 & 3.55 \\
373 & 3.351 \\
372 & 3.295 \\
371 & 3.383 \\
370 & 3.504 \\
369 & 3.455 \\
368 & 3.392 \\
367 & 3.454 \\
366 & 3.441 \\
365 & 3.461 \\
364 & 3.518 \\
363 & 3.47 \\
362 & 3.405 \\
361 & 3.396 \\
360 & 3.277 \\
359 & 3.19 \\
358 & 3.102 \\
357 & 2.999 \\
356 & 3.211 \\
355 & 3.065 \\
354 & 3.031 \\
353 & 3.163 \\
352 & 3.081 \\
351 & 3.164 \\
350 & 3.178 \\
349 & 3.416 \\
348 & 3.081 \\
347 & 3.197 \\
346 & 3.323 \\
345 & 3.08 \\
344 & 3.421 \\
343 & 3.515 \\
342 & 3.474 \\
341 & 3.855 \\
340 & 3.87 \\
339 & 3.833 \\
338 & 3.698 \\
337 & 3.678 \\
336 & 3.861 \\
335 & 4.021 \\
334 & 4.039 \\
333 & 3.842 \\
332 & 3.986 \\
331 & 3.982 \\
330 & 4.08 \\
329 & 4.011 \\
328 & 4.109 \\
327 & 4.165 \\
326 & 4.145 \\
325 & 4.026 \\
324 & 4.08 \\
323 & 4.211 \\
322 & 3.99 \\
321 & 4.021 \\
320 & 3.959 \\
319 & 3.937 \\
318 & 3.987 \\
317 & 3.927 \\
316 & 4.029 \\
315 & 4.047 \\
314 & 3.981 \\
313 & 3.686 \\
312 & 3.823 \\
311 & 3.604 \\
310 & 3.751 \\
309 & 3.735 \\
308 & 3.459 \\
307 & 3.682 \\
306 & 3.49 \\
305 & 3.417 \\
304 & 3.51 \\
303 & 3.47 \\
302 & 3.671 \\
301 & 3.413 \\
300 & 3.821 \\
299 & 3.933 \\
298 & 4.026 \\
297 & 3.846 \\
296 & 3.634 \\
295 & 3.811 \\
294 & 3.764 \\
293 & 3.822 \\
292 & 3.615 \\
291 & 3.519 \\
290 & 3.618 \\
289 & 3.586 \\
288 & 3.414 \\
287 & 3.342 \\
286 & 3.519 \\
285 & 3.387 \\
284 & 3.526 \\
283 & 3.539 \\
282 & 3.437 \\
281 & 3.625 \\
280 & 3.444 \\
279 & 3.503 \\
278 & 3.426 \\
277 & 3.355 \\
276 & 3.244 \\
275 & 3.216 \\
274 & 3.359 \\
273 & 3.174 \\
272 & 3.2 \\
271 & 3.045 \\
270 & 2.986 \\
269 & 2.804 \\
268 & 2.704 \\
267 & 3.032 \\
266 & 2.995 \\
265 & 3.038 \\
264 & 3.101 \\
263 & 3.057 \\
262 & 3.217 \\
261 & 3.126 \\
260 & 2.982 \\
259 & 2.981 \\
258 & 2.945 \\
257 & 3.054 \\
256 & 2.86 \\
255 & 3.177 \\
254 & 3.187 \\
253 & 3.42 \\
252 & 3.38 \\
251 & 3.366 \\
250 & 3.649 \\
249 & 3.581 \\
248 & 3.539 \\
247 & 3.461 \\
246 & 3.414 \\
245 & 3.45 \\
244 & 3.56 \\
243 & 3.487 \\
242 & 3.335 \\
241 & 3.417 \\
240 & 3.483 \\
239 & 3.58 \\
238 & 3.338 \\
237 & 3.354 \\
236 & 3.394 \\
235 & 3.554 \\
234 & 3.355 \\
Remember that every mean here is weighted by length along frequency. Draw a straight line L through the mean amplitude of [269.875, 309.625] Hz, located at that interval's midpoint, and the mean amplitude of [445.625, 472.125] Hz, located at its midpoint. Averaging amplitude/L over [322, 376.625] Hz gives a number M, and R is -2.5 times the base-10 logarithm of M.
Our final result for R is -0.14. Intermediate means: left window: 3.52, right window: 2.36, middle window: 3.55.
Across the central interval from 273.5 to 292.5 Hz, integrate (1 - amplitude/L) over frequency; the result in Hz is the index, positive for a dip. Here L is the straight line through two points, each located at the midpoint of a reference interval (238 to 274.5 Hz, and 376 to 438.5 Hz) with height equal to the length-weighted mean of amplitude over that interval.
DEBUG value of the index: -1.6 Hz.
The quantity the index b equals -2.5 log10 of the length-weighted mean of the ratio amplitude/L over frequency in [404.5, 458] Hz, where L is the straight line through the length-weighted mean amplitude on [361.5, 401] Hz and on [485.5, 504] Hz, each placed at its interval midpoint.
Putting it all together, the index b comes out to 0.14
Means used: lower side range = 3.47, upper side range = 2.08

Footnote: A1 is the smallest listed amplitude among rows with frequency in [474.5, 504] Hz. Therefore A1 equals 1.964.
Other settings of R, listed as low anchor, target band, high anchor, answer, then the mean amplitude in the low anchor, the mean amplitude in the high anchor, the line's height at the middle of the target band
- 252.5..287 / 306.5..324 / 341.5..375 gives -0.19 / 3.2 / 3.31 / 3.25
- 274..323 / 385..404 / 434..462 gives -0.24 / 3.66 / 2.24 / 2.75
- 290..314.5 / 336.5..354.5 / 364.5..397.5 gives 0.06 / 3.69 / 3.5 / 3.59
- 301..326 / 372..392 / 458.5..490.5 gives -0.13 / 3.81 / 2.28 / 3.16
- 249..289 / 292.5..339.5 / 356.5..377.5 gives -0.17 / 3.23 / 3.37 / 3.3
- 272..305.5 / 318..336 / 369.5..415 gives -0.17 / 3.54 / 3.3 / 3.45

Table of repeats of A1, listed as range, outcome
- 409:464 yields 1.993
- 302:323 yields 3.417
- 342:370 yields 2.999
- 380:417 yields 2.555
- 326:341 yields 3.678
